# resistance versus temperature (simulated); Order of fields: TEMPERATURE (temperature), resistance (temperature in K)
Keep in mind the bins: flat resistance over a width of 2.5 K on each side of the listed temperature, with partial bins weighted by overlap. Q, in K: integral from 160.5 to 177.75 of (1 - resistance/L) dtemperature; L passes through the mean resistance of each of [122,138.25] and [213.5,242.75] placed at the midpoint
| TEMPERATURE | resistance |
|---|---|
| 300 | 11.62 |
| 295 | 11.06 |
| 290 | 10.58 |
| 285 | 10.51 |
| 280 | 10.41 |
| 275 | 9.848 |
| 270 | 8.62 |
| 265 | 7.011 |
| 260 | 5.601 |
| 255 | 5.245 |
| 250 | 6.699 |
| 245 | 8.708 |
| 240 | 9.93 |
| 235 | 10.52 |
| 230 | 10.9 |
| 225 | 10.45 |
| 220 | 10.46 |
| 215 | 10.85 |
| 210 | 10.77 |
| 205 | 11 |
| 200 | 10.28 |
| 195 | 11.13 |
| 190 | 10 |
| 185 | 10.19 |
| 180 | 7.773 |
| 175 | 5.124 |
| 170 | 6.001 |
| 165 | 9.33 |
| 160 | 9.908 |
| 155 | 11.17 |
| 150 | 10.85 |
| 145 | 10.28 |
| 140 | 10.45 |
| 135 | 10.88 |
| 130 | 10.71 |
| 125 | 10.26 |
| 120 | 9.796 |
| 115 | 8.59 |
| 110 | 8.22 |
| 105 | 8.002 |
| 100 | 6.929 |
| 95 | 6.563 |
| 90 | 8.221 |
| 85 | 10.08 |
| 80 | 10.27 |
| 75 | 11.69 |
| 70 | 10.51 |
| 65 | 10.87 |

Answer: 5.49 K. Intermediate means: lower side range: 10.6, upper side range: 10.5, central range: 7.19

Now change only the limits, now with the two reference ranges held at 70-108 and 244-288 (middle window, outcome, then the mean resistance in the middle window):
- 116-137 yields -3.66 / 10.3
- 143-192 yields -2.78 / 9.04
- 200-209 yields -2.57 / 10.8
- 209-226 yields -4.76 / 10.6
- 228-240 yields -3.36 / 10.5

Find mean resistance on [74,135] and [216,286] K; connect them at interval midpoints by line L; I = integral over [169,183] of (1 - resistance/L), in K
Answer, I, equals 3.96 K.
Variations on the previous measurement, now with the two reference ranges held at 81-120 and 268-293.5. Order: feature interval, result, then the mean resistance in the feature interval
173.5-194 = 1.1 K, 8.63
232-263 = 6.0 K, 7.82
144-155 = -2.5 K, 10.7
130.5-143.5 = -3.0 K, 10.6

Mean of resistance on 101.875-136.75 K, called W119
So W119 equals 9.42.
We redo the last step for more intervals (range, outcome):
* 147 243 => 9.82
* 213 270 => 8.74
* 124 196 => 9.56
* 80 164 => 9.45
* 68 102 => 9.19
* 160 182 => 7.36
